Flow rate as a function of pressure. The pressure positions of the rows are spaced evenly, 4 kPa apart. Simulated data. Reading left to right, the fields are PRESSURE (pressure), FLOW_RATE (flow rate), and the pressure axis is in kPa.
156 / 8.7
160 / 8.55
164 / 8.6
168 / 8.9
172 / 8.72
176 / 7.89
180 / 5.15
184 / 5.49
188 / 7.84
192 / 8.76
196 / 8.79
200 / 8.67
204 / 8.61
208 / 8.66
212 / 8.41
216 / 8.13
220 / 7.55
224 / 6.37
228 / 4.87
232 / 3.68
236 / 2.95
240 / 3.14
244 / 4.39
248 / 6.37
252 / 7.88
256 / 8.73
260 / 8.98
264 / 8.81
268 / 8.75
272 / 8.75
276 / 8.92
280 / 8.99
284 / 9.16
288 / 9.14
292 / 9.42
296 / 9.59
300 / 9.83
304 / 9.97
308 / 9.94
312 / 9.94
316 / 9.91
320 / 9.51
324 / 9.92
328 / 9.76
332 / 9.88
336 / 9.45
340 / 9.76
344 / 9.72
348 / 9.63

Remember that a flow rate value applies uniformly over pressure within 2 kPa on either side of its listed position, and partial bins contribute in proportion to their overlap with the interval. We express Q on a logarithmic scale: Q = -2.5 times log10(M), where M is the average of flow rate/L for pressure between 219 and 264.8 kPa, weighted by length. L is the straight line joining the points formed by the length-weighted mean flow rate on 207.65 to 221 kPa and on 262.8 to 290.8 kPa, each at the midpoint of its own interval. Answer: 0.376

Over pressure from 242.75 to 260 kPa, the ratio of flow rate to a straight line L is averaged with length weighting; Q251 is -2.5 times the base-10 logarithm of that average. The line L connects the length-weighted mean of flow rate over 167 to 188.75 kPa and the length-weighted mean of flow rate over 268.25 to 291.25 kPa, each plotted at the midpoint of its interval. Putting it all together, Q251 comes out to 0.18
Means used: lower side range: 7.23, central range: 7.2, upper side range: 9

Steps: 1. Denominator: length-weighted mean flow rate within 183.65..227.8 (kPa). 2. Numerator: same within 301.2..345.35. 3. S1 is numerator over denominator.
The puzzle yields 1.24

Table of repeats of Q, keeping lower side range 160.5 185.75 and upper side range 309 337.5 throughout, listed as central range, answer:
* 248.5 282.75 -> 0.036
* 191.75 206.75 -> -0.100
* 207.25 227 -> 0.078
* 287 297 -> -0.008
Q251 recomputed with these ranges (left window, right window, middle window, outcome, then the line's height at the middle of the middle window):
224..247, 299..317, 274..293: -0.15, 7.97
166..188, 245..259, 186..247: 0.10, 7.41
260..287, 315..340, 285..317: -0.04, 9.33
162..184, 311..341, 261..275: 0.02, 8.96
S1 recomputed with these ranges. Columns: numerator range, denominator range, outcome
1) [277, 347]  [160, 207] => 1.21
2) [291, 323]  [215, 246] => 1.94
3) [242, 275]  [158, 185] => 1.02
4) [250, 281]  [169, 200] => 1.14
